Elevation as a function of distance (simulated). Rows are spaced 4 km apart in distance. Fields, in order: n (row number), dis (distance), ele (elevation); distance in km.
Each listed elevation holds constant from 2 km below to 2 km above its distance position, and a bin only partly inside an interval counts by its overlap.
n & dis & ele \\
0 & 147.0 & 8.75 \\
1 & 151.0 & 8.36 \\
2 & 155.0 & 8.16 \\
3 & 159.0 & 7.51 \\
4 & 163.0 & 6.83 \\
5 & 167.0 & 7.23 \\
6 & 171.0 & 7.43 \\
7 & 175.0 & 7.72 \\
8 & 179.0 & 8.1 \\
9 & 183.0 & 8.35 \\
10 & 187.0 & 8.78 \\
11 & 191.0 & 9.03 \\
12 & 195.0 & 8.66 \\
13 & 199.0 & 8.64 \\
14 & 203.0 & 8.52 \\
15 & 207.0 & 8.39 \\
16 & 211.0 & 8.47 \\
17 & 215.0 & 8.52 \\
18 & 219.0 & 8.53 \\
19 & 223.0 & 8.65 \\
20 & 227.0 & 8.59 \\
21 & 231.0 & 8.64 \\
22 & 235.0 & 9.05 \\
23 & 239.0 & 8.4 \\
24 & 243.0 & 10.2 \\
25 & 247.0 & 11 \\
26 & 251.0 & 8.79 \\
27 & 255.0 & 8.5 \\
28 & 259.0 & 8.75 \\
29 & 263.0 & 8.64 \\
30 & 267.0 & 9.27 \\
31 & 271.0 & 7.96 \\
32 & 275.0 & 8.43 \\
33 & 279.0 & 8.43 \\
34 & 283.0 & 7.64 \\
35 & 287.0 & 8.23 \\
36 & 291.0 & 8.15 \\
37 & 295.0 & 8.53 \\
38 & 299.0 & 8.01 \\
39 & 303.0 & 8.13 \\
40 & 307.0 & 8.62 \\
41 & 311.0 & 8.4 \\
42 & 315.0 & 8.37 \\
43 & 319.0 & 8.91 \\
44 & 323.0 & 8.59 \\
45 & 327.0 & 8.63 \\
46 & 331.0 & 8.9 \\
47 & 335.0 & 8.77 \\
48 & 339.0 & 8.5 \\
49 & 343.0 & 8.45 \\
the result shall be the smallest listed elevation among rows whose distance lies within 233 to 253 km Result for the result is 8.4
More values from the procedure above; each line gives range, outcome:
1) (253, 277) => 7.96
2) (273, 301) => 7.64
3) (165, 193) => 7.23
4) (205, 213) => 8.39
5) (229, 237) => 8.64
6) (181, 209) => 8.35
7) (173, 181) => 7.72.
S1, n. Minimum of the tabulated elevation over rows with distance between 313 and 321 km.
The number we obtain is 8.37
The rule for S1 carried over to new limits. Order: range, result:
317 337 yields 8.59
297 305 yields 8.01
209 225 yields 8.47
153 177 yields 6.83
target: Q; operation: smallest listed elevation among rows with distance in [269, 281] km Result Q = 7.96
